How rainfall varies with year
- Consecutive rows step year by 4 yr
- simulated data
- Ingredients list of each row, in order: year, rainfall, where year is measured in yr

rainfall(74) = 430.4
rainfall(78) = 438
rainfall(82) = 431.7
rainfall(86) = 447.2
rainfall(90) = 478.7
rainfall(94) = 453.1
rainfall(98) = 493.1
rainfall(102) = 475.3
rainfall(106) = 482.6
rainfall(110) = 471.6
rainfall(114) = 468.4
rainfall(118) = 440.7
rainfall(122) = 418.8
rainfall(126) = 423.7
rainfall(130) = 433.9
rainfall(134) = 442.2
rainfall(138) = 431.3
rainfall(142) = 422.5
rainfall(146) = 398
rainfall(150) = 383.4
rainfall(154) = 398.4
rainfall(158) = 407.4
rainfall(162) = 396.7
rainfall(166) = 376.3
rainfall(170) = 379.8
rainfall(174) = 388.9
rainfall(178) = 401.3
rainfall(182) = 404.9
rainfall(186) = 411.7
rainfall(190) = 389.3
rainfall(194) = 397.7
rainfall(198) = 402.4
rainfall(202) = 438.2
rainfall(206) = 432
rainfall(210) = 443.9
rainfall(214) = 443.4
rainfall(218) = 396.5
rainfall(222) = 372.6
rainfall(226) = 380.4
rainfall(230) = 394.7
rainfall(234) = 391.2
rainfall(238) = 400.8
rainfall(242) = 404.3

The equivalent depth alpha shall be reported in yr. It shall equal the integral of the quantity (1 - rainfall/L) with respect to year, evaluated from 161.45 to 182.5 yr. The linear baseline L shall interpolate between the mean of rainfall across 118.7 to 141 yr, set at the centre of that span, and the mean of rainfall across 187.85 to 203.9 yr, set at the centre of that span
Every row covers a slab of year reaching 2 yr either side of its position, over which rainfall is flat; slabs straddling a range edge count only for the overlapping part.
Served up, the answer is 1.28 yr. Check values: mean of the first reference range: 430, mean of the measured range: 390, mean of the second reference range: 407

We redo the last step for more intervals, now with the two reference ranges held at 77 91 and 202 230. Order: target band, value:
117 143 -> 0.3 yr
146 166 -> 1.6 yr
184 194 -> 0.5 yr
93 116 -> -1.7 yr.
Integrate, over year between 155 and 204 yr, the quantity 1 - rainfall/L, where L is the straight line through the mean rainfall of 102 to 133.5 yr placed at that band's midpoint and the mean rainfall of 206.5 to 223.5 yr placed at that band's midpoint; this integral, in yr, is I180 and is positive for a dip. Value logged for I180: 3.3 yr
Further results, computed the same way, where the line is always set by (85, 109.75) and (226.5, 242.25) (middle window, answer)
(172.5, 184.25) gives 0.77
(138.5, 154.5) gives 1.49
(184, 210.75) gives 0.05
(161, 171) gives 1.16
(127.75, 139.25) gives 0.42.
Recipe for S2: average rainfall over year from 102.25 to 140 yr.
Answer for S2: 447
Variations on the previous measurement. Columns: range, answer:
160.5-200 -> 395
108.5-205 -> 414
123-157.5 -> 416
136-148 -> 417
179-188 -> 408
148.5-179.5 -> 391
